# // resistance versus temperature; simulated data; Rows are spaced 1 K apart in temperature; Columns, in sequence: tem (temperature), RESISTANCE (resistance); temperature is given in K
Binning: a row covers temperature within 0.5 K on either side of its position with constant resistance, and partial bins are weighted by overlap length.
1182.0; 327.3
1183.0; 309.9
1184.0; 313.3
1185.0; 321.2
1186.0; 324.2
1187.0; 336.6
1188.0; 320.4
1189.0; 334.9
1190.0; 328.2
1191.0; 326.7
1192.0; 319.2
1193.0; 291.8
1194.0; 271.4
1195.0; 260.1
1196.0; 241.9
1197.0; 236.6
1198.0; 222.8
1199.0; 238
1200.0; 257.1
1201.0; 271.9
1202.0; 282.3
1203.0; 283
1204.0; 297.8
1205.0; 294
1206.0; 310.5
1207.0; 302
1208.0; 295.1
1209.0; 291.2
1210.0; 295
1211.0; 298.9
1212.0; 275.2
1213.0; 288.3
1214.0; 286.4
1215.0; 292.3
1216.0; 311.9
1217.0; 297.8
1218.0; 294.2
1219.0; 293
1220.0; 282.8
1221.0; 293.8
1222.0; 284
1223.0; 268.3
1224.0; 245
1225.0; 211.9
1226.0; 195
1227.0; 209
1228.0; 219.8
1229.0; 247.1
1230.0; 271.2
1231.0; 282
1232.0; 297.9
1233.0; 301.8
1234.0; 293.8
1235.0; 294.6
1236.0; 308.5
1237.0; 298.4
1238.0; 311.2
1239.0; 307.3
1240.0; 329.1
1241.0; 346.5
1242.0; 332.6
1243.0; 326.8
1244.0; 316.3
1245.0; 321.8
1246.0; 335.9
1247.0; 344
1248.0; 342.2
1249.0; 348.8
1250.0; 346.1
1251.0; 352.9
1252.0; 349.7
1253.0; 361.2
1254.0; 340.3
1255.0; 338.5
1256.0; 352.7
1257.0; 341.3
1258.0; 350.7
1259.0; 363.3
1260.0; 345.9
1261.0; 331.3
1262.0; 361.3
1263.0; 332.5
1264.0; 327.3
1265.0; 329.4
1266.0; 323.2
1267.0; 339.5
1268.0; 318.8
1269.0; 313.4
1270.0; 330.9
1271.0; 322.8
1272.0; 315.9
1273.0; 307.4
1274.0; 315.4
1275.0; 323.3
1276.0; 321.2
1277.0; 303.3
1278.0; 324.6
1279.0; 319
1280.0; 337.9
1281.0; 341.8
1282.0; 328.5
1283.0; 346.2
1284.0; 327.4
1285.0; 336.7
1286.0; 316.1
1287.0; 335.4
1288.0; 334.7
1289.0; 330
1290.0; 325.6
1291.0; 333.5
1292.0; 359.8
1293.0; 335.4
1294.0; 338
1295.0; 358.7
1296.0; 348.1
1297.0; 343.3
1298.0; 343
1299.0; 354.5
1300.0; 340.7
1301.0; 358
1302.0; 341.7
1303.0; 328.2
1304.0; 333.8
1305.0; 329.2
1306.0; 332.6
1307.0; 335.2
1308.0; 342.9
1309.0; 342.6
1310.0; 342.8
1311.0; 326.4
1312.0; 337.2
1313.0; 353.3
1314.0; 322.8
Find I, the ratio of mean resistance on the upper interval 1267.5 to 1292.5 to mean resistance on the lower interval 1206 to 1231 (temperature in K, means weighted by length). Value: 1.2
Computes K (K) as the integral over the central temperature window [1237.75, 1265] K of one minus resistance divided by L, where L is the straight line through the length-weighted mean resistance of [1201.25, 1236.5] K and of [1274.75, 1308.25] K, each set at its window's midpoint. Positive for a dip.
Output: -3.1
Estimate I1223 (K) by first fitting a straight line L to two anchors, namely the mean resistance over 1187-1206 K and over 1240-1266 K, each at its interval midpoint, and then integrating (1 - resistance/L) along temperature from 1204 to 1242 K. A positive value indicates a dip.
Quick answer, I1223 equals 3.1 K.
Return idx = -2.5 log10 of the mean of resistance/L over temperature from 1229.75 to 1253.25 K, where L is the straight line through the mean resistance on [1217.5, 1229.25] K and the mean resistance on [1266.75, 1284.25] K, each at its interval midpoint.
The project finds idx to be -0.16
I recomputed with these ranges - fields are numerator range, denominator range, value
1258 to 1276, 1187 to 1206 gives 1.16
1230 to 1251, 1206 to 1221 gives 1.09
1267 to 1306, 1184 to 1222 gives 1.14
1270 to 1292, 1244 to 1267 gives 0.96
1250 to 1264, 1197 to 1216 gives 1.23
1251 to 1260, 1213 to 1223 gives 1.20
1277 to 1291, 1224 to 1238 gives 1.25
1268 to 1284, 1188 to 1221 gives 1.13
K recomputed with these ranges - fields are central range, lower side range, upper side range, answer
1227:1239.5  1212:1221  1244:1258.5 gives 1.36 K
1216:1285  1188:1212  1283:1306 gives 0.07 K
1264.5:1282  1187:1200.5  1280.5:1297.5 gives 0.30 K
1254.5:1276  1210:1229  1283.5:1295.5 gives -1.36 K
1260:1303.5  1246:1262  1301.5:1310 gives 1.08 K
